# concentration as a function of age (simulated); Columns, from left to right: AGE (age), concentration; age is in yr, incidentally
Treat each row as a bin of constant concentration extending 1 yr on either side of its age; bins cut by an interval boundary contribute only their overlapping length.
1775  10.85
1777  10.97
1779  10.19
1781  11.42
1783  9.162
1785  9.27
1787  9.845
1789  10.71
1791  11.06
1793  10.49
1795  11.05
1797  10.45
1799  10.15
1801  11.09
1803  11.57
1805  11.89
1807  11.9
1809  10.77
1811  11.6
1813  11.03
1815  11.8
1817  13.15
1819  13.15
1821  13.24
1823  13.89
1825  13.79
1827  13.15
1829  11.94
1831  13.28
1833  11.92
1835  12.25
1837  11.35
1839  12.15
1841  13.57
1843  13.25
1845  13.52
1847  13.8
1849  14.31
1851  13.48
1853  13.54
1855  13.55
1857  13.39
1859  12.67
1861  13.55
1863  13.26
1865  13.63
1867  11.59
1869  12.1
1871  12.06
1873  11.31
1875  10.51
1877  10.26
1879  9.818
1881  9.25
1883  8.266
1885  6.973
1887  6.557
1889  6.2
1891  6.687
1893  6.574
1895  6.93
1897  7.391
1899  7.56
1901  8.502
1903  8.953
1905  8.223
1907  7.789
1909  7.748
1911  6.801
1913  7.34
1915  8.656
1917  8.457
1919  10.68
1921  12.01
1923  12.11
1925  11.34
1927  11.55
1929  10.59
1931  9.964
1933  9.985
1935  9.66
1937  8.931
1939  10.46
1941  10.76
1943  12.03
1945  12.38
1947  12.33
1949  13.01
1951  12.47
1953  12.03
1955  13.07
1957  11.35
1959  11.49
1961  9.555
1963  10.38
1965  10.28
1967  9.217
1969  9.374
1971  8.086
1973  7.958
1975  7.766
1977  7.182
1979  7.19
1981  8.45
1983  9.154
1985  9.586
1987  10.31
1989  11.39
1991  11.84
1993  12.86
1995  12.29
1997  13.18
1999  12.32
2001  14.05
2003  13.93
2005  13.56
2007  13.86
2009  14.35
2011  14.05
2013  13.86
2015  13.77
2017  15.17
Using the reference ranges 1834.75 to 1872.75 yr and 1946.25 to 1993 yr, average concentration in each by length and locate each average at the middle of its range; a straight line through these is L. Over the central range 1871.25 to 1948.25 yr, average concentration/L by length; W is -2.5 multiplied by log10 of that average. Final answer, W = 0.24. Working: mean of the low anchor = 13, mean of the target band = 9.29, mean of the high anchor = 10.2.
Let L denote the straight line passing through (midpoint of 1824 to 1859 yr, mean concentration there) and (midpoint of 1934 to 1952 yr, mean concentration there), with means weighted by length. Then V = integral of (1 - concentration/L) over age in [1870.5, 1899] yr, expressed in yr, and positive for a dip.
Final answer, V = 9.1 yr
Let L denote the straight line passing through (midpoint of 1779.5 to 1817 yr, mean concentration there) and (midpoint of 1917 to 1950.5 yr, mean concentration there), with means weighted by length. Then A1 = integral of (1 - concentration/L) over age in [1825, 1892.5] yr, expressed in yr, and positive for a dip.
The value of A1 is -3.9 yr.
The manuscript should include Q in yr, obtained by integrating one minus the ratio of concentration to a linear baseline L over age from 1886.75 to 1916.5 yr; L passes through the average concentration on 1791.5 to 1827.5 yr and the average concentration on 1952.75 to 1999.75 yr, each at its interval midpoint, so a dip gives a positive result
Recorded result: 9.4 yr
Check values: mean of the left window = 11.9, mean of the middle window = 7.5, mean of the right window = 10.2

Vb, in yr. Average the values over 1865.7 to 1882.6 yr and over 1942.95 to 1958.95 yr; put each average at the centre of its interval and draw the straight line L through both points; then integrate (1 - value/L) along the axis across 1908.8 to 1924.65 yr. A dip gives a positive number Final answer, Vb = 3.1 yr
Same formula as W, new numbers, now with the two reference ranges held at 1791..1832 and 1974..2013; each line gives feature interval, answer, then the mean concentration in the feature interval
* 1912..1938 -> 0.16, 10.1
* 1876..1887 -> 0.33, 8.7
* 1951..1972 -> 0.10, 10.6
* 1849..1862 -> -0.14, 13.4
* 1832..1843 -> -0.04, 12.3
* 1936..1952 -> 0.01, 11.5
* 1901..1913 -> 0.43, 7.91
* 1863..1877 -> 0.00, 11.9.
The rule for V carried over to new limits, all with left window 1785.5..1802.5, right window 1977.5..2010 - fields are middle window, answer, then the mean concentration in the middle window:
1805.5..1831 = -4.14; 12.5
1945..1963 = -0.59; 11.9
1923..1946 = 1.24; 10.8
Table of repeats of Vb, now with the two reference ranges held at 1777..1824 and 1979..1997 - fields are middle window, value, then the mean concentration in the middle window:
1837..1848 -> -1.9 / 13.1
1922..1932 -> -0.2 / 11.1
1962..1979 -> 3.2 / 8.69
